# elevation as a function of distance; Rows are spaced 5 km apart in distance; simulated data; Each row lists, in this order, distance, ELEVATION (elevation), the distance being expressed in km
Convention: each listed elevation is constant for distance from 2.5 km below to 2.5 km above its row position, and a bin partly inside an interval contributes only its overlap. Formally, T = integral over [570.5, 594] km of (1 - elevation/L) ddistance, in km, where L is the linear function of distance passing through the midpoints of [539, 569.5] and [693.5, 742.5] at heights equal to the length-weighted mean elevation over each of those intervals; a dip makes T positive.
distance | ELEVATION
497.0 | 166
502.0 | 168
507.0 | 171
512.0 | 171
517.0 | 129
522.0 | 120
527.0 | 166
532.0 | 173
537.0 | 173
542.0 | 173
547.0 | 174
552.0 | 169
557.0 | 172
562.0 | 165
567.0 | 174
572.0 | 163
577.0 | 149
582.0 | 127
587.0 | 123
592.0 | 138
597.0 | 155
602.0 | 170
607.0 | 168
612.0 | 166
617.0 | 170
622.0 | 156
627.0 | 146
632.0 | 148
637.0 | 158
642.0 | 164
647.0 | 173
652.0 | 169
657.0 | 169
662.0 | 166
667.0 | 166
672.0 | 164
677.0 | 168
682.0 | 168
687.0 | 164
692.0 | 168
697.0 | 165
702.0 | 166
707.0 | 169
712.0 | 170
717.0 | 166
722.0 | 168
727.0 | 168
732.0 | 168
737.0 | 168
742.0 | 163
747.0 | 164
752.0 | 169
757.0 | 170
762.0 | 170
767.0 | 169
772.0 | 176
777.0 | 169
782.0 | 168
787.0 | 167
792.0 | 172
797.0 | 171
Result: 4.3 km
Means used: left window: 171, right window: 167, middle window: 139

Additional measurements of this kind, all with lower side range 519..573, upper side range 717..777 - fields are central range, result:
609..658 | 1.45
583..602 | 2.77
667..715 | 0.20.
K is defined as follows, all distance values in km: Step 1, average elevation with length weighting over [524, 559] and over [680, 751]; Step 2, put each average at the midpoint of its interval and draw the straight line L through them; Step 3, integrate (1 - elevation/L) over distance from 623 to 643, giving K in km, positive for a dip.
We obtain 1.8 km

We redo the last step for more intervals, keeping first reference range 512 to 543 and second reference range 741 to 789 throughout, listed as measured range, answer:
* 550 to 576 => -1.57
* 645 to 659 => -0.65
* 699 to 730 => -0.33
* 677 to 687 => -0.17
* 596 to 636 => 0.19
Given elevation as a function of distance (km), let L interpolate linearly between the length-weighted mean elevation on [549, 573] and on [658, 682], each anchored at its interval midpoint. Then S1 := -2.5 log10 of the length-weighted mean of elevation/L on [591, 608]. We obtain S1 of 0.06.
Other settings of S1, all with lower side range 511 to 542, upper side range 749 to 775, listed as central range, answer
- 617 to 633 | 0.06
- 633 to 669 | -0.01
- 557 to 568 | -0.07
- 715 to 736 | 0.01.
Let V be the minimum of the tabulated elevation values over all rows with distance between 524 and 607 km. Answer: 123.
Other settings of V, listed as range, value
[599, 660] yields 146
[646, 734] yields 164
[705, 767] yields 163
